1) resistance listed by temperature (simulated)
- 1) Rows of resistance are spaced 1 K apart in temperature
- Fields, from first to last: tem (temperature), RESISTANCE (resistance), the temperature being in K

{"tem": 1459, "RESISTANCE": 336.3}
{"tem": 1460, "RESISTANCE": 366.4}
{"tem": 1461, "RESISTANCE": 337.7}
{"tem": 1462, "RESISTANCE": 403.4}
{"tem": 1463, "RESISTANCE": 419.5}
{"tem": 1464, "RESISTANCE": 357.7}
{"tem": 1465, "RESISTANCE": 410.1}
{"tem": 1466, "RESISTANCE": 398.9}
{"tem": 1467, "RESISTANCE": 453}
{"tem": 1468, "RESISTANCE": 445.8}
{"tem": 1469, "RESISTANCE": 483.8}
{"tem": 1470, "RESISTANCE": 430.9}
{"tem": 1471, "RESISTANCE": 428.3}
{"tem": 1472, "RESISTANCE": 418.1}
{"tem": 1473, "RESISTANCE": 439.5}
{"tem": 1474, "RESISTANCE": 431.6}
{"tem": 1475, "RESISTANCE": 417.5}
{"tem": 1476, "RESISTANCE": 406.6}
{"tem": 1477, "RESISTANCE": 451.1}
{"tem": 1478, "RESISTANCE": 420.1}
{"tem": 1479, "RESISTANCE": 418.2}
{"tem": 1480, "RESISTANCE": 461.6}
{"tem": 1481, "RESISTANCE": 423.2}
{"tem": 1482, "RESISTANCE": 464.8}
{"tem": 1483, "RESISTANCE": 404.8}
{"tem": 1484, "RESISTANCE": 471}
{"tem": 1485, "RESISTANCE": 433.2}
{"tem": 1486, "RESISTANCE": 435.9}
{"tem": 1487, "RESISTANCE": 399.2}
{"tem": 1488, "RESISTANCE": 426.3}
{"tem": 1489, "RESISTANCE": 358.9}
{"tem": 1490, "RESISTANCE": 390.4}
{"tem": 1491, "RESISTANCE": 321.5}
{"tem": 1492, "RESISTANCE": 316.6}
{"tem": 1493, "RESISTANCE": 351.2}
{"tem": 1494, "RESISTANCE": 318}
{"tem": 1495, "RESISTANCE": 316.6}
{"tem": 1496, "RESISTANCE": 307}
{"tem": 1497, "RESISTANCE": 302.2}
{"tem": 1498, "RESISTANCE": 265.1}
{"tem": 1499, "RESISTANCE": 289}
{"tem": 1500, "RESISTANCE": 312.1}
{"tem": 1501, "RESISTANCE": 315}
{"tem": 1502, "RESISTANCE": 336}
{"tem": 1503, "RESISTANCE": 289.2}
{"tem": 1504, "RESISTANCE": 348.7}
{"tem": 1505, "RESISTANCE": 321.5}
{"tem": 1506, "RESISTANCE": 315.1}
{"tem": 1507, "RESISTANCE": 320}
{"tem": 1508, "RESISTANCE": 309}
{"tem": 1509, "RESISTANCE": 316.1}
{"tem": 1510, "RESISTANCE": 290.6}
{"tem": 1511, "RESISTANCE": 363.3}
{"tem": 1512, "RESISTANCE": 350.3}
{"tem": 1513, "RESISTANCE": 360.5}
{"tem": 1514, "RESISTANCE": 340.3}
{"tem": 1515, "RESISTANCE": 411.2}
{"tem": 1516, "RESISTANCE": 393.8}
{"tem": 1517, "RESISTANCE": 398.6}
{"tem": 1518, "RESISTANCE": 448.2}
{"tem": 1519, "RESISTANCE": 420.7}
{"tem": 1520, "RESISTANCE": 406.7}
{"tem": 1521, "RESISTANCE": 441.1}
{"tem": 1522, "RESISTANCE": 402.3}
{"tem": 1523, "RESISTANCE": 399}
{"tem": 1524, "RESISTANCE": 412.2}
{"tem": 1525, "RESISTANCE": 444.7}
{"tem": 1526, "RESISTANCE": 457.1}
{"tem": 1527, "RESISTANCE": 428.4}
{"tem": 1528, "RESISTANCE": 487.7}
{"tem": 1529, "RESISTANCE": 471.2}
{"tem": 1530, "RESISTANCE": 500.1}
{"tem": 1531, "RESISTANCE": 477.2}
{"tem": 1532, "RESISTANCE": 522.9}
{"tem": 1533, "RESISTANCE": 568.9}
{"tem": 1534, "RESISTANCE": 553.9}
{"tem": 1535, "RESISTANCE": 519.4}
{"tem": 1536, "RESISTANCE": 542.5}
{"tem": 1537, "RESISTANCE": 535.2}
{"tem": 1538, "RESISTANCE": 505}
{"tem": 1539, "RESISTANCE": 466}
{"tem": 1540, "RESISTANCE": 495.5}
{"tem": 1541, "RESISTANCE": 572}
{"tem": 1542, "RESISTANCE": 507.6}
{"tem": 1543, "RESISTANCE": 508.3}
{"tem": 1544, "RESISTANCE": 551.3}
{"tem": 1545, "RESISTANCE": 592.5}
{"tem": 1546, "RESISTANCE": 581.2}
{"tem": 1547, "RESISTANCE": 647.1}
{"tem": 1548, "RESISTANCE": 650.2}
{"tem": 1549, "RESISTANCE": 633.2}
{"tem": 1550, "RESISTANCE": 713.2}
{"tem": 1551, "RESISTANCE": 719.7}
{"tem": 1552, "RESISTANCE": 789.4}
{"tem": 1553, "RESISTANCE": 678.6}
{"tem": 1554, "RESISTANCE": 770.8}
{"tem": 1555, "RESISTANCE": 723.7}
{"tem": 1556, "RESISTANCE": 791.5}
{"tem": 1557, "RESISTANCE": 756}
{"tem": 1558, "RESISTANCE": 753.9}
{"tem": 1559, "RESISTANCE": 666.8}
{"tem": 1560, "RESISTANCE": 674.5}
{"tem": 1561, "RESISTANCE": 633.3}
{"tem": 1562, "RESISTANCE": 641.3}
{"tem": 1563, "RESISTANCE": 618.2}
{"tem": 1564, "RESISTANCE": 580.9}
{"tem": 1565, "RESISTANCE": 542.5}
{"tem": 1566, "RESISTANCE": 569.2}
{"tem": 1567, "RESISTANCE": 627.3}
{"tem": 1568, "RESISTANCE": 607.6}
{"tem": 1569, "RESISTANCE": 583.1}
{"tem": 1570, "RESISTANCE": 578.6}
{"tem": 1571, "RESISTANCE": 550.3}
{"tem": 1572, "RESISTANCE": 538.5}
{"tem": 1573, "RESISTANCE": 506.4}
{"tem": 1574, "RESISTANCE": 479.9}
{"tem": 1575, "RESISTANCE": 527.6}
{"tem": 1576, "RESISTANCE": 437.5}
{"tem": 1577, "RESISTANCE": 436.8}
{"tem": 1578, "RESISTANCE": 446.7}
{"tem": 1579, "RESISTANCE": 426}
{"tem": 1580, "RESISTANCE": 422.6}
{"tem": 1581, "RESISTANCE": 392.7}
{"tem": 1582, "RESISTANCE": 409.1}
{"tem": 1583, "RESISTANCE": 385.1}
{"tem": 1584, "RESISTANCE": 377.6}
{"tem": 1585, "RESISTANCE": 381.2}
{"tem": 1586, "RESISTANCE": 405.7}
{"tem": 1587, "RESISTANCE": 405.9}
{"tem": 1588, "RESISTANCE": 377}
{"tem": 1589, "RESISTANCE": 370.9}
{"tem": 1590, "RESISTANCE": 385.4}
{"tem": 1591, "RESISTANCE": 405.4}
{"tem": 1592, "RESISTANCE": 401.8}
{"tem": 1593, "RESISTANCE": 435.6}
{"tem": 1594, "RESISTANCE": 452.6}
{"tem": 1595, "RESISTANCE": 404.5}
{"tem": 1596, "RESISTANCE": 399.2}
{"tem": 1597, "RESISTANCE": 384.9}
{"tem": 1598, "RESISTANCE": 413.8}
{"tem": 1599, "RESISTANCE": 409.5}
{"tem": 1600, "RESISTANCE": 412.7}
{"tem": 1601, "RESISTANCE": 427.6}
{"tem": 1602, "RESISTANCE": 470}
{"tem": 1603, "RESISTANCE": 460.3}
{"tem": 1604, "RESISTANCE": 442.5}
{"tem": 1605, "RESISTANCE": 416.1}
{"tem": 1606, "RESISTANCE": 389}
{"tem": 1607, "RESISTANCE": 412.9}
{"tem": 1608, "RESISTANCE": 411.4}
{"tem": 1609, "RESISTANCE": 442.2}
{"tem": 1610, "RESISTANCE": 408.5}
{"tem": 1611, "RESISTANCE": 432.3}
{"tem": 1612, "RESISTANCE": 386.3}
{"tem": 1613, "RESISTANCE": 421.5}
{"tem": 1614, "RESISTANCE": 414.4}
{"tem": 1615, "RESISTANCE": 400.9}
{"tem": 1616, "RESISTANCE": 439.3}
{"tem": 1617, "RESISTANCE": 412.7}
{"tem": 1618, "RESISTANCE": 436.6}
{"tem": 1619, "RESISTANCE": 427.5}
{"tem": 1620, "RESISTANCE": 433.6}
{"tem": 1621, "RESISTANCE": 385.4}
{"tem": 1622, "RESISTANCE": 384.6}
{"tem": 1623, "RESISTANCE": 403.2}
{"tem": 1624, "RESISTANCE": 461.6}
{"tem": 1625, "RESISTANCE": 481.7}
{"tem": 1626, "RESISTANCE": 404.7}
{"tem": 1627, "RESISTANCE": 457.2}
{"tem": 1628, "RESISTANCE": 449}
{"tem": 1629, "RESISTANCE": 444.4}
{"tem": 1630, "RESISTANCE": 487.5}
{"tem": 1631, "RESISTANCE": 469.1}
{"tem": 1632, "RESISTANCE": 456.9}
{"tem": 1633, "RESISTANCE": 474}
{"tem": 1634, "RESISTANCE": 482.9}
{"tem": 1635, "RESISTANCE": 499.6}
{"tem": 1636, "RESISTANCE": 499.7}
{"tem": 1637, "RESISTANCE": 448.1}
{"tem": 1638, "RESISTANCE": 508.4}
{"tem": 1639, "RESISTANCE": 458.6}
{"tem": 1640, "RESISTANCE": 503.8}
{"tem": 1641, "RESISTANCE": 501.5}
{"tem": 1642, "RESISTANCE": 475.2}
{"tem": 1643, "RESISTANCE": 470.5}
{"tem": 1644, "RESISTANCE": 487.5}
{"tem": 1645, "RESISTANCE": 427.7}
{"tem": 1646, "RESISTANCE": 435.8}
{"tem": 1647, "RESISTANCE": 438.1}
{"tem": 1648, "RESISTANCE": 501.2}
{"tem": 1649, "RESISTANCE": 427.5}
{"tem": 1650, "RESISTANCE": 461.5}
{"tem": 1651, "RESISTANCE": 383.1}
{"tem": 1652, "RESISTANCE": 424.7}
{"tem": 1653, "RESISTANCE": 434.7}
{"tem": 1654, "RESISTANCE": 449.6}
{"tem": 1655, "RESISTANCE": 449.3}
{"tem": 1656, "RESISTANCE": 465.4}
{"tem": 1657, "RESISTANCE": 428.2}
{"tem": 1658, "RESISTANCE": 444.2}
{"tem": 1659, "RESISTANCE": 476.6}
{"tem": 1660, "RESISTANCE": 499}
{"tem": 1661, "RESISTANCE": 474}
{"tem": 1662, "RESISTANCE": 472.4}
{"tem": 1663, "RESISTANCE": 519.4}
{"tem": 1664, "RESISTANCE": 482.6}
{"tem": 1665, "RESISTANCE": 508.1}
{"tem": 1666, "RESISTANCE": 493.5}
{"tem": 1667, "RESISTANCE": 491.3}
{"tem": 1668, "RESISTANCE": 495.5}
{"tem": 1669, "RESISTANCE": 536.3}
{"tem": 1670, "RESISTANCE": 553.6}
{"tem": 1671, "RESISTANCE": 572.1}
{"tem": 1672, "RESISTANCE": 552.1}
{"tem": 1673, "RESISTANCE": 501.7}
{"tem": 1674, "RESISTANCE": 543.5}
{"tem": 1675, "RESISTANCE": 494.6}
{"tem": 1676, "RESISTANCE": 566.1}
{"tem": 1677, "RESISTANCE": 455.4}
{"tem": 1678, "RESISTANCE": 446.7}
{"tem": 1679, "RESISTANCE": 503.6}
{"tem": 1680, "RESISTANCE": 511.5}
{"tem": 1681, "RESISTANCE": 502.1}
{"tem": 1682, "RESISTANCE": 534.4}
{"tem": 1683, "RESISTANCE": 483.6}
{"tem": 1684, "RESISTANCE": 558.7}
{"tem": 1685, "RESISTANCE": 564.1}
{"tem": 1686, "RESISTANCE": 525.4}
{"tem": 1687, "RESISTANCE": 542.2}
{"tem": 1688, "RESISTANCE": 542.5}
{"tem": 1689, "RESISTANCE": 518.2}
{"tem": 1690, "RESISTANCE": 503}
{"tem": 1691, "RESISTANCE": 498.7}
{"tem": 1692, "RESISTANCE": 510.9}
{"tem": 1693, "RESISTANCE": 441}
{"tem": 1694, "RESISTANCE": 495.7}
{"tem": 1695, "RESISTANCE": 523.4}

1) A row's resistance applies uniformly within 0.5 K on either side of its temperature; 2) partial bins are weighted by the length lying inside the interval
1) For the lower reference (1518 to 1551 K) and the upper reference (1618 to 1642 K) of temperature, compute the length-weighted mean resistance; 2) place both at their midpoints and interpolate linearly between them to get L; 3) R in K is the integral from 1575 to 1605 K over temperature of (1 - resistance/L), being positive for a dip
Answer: 4.1 K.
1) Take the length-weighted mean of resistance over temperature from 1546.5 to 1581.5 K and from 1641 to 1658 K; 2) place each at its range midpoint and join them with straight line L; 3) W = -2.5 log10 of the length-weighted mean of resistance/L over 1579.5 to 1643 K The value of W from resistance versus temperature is 0.194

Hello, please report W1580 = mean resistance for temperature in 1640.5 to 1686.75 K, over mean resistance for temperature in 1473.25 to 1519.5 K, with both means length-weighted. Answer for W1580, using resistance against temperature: 1.32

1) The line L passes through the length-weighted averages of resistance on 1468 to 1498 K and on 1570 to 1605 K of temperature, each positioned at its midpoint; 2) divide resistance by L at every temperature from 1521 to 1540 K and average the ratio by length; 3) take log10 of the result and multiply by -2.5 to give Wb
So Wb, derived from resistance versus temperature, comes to -0.17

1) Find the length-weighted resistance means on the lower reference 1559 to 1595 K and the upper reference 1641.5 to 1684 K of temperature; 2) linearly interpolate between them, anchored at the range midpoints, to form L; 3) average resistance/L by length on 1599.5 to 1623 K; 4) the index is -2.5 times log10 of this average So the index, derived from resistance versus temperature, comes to 0.16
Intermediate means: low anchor 488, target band 420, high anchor 484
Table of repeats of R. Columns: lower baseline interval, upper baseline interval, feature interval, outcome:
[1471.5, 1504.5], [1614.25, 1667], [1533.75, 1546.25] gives -3.93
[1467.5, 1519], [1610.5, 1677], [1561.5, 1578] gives -4.98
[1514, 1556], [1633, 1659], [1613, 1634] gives 1.68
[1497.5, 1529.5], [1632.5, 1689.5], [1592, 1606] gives 0.52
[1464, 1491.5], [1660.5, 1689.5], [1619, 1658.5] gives 3.55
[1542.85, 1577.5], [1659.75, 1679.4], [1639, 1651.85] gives 1.80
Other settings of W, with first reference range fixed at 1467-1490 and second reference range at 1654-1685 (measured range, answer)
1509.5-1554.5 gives -0.12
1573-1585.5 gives 0.09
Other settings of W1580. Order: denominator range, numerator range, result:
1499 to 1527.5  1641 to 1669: 1.26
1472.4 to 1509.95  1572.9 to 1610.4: 1.14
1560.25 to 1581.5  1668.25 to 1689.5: 0.98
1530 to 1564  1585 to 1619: 0.67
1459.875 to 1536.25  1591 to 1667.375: 1.11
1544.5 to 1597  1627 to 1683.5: 0.89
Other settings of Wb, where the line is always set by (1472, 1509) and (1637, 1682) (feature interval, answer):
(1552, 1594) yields -0.25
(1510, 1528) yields -0.04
